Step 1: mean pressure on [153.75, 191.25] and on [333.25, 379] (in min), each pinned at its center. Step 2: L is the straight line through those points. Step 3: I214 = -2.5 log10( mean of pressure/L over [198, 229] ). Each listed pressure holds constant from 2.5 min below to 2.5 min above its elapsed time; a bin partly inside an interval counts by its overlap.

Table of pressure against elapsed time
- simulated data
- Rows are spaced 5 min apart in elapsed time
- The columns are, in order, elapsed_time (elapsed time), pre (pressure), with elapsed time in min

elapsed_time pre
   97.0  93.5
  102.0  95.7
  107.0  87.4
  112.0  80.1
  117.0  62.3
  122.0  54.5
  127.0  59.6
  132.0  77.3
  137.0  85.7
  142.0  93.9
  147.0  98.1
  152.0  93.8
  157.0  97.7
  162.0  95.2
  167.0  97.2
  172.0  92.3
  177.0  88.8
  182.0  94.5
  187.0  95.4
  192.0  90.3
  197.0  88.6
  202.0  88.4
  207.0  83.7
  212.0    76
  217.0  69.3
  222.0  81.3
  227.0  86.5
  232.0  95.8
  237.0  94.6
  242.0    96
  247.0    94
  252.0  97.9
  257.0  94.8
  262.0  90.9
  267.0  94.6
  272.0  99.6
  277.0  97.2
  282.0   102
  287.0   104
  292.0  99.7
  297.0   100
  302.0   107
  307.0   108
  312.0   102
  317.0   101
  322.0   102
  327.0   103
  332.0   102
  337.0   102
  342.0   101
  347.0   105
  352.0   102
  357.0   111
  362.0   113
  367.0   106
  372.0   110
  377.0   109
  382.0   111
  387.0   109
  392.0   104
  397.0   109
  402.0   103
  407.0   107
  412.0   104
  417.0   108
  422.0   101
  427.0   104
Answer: 0.19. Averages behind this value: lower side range 94.2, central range 81.2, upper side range 106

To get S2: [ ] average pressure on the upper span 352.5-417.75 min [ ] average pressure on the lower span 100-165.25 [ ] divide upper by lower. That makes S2 1.30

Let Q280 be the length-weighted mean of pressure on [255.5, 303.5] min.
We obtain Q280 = 98.9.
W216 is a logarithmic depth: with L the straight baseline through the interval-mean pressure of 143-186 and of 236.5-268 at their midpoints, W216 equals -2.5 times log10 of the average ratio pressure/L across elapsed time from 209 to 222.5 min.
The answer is 0.25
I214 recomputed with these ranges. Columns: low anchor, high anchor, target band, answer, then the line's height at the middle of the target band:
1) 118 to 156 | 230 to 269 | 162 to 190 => -0.10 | 85.4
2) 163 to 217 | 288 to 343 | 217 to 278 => 0.03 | 95.1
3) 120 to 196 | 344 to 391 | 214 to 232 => 0.16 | 94.2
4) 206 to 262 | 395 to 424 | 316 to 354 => -0.05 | 98.2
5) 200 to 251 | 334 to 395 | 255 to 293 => -0.04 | 93.9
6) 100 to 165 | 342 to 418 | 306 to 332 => -0.02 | 101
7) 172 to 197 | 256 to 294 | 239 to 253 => 0.00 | 96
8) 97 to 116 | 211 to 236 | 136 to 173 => -0.12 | 85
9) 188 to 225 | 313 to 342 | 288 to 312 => -0.06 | 97.6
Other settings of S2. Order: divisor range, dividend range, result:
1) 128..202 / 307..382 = 1.15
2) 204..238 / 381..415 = 1.28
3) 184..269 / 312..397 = 1.18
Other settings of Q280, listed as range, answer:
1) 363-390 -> 109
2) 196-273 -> 89.3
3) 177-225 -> 85.5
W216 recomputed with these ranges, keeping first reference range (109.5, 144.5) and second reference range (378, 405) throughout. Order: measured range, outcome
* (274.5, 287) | -0.08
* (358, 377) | -0.06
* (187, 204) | -0.10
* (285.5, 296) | -0.08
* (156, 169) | -0.23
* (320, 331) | -0.04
